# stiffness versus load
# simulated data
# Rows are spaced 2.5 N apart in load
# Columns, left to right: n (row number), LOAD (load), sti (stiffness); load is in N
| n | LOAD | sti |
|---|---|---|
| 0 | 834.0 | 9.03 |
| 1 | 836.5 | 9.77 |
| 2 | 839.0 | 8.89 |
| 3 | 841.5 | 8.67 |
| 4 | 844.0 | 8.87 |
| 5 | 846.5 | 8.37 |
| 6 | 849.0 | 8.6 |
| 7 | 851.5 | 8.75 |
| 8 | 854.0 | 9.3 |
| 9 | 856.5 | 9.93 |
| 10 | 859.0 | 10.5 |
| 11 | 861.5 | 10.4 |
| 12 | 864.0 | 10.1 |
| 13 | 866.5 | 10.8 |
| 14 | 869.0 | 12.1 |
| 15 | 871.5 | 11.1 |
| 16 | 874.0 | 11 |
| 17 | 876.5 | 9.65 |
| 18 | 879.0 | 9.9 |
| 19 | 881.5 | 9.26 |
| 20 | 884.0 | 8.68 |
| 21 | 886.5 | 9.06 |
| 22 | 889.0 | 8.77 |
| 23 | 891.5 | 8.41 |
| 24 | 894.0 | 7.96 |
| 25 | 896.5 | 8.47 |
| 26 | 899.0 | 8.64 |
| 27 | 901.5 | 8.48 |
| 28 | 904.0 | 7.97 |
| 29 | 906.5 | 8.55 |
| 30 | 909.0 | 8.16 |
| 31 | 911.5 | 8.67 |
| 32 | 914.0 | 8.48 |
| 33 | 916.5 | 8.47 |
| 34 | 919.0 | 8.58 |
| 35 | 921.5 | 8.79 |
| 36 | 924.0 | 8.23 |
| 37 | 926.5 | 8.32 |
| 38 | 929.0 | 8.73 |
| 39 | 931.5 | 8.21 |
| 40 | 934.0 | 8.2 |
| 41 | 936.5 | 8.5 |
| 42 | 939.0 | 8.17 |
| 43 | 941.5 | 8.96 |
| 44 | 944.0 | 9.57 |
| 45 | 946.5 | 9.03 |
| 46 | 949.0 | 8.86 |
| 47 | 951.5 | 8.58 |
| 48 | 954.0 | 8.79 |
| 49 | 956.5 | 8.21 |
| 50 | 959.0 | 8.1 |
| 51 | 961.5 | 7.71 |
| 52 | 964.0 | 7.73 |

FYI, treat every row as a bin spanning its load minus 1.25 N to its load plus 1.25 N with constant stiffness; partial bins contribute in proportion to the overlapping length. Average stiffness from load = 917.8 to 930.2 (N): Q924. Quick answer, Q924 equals 8.53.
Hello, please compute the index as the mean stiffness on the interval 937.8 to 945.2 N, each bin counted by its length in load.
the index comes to 8.9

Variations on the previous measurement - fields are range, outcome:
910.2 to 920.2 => 8.55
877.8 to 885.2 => 9.28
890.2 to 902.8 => 8.39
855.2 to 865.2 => 10.2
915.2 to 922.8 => 8.61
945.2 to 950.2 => 8.95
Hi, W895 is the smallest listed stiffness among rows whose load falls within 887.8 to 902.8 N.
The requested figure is 7.96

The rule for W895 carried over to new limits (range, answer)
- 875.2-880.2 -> 9.65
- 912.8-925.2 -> 8.23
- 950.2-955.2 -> 8.58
